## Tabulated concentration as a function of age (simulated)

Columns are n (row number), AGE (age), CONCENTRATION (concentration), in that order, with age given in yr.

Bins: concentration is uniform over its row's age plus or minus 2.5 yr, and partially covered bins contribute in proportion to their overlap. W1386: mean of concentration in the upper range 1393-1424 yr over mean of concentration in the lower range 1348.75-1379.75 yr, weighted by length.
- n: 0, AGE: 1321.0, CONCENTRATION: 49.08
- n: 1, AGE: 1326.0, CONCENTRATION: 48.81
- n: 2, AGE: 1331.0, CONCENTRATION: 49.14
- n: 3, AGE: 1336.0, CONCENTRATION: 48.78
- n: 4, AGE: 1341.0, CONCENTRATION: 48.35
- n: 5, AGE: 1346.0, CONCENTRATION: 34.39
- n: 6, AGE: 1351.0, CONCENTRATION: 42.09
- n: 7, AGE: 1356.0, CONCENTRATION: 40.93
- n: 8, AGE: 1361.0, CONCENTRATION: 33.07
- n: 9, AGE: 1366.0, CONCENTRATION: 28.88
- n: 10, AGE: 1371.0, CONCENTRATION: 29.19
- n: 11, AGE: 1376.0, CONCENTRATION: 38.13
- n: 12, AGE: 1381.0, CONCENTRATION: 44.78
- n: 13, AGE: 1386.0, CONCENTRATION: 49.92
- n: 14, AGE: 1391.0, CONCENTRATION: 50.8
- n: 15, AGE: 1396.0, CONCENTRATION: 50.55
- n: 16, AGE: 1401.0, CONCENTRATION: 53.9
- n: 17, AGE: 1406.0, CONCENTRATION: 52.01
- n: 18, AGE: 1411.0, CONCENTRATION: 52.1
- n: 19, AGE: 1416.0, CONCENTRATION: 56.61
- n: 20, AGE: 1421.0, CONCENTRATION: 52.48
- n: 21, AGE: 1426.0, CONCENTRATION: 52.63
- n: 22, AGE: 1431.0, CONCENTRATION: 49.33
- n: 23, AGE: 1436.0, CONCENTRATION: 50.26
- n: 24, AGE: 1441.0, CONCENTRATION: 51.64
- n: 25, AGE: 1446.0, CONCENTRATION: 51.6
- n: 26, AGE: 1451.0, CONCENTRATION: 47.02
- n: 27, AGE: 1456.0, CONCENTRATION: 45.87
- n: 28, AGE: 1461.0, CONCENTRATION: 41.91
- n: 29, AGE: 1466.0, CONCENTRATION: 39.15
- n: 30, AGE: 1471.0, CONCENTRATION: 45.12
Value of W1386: 1.5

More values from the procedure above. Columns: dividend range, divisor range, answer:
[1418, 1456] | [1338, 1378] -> 1.36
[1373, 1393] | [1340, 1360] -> 1.13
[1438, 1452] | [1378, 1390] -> 1.06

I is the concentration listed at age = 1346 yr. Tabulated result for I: 34.39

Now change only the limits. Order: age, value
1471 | 45.12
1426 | 52.63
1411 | 52.1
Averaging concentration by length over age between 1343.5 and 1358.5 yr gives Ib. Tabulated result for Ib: 39.1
